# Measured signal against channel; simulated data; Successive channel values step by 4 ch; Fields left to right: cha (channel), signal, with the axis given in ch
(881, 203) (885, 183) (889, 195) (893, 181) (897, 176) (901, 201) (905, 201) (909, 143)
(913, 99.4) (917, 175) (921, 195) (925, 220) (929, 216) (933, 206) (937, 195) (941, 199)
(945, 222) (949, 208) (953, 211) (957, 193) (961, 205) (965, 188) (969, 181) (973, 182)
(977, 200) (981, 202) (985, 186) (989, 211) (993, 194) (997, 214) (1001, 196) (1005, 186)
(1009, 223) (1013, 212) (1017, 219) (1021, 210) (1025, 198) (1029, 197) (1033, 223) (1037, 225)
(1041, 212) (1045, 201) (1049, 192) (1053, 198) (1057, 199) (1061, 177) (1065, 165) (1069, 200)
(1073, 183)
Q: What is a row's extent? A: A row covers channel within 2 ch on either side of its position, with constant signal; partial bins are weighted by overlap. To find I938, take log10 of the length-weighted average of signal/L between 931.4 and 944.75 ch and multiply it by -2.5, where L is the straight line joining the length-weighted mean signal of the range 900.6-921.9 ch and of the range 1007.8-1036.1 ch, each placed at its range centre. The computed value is -0.15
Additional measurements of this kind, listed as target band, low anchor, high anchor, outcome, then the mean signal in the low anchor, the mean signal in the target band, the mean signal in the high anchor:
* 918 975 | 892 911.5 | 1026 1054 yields -0.076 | 178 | 201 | 207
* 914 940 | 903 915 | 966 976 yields -0.237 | 148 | 197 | 184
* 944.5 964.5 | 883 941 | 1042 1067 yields -0.104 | 185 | 205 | 190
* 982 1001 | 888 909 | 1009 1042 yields 0.026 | 186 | 201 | 213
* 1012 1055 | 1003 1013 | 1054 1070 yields -0.063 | 206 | 208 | 185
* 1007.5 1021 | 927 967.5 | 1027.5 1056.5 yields -0.055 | 204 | 217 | 207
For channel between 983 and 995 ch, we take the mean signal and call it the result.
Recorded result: 197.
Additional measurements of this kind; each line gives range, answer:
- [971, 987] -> 192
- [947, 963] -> 204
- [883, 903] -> 187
